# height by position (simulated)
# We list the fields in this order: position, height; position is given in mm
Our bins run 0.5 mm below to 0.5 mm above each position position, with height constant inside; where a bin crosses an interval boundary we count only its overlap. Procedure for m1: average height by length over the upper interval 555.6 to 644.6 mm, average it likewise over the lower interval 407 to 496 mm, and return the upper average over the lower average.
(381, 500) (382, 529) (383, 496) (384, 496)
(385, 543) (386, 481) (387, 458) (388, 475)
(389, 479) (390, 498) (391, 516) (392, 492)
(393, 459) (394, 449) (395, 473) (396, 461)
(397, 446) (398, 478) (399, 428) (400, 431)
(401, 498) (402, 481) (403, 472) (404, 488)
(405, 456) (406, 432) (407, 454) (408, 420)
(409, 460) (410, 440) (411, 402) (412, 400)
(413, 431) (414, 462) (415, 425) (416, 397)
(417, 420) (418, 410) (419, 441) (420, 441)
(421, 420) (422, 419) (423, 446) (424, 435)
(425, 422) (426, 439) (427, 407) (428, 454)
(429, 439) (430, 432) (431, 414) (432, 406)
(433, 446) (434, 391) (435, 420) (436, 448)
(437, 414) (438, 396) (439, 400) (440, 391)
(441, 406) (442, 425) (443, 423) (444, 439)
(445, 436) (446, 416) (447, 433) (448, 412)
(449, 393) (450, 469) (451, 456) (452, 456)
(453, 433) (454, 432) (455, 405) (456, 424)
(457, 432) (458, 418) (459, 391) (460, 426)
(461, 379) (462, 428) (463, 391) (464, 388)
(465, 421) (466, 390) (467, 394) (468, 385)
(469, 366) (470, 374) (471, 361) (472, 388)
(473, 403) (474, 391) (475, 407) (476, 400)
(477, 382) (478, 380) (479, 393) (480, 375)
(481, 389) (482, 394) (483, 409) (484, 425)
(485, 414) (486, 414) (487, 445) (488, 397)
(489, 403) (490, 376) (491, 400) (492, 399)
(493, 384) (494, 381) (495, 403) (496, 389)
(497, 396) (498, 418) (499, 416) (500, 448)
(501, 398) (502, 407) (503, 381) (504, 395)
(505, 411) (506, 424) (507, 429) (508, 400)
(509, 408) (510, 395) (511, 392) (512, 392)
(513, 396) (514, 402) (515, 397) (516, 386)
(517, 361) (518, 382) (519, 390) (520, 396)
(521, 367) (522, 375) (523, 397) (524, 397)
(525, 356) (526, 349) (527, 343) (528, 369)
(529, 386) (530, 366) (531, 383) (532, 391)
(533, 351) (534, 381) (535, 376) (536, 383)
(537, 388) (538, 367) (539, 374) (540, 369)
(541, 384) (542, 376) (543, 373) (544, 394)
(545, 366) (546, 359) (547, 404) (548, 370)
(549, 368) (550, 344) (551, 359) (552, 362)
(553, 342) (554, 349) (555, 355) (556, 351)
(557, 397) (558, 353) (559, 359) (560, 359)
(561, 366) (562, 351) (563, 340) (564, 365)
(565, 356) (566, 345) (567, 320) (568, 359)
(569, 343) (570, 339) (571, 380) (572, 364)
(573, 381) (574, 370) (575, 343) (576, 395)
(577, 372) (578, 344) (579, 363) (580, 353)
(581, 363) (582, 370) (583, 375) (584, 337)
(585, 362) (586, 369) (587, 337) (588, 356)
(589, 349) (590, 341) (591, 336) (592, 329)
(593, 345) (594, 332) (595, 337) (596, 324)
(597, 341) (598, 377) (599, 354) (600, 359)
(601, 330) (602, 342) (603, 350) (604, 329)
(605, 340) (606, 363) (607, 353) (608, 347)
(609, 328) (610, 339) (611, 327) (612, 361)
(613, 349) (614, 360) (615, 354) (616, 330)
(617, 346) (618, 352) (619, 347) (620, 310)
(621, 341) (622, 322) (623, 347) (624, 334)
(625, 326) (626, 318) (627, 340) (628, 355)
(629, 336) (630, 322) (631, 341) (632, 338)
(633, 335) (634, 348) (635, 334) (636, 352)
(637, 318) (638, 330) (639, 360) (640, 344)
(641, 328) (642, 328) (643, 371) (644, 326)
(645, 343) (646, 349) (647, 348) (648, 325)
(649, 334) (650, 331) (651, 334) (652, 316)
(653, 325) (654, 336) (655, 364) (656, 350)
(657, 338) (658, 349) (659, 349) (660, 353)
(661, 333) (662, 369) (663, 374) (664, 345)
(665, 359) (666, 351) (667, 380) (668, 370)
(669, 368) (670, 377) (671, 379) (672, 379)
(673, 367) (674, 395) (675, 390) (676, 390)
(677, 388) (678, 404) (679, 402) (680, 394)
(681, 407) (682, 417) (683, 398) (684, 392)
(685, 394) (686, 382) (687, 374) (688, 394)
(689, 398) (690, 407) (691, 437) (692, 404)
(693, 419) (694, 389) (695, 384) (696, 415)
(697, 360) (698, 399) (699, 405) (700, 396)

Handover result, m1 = 0.84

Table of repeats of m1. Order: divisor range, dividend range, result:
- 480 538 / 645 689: 0.93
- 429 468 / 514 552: 0.90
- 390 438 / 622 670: 0.78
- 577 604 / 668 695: 1.13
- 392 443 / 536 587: 0.83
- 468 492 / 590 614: 0.87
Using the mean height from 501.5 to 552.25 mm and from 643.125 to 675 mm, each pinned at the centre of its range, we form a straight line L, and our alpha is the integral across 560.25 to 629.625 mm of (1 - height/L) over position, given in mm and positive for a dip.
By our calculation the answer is 3.6 mm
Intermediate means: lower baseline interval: 382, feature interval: 348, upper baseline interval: 353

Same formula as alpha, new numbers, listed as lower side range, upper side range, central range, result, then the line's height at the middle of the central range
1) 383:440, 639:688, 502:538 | 2.1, 410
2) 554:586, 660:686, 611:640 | 2.4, 371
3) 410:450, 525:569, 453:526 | -0.9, 393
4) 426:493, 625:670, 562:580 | 0.6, 371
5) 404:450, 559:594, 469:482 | 0.5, 403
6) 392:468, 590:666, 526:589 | 1.5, 373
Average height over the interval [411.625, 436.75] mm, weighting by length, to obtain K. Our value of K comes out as 427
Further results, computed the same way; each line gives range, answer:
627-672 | 346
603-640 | 340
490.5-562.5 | 382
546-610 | 354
